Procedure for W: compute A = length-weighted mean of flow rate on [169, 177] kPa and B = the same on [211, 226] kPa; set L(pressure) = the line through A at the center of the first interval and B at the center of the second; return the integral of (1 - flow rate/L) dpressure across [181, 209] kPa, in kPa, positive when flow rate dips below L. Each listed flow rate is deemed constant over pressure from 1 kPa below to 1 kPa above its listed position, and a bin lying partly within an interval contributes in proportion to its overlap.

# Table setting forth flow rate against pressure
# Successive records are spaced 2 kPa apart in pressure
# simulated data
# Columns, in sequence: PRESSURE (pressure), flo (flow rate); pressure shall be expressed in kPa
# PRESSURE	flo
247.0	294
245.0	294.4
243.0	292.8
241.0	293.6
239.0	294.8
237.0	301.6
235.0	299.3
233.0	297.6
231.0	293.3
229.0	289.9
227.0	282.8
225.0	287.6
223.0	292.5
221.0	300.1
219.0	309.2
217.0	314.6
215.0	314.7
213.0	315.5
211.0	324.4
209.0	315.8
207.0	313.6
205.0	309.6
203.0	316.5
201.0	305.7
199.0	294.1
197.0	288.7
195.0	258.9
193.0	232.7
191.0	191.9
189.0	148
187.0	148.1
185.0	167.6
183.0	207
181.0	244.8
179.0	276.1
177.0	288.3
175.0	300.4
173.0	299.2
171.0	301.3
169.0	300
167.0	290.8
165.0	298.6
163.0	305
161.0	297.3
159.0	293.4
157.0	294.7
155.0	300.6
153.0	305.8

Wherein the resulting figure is 5.1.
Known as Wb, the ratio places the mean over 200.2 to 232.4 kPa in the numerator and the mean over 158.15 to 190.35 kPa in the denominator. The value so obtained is 1.18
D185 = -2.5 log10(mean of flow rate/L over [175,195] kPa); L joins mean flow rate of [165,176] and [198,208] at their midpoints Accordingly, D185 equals 0.35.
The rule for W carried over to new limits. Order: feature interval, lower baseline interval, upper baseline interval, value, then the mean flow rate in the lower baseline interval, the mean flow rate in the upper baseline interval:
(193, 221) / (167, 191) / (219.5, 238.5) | -3.2 kPa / 244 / 294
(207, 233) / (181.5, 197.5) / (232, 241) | -4.0 kPa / 204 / 298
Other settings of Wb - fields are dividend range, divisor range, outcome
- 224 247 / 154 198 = 1.13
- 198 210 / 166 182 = 1.08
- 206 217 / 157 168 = 1.07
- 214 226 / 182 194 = 1.66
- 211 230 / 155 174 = 1.01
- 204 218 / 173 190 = 1.39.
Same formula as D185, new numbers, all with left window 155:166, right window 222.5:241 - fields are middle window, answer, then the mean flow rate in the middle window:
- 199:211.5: -0.06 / 312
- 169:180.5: 0.02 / 292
